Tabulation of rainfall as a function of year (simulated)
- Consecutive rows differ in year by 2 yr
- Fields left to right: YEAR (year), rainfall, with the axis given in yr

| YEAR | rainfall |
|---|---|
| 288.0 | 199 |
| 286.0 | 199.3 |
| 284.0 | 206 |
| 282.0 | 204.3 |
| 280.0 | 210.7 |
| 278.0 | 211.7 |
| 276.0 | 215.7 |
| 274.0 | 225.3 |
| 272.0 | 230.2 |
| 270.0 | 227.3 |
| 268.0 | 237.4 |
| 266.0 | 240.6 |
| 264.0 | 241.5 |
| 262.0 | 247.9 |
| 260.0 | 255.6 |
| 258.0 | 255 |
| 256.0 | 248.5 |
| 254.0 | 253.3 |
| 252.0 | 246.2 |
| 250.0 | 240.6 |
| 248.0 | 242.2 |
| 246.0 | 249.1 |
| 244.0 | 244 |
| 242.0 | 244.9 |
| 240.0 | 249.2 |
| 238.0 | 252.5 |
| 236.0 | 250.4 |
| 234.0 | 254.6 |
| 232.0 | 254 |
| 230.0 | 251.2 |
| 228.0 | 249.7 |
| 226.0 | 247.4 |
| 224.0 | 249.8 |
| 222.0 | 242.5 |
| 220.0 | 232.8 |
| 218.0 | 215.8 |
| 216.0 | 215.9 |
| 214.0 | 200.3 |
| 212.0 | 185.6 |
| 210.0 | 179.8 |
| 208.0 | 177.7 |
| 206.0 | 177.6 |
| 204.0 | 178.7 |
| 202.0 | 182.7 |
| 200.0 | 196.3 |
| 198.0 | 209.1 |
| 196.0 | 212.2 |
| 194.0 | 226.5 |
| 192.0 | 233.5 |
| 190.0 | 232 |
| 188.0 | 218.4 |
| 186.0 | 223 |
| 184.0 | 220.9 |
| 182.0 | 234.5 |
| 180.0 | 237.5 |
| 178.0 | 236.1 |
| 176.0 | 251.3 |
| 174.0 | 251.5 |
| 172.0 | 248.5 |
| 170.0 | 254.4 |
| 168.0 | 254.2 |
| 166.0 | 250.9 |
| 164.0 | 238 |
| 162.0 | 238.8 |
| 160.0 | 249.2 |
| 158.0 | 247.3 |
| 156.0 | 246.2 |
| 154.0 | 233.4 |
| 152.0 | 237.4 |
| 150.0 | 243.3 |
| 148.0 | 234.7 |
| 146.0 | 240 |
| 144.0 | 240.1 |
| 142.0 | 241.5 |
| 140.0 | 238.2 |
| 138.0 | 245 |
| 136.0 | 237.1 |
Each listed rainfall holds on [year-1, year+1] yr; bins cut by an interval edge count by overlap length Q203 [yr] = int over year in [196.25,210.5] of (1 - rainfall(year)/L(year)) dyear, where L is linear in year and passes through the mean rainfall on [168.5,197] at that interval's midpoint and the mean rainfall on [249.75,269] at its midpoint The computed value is 3.01 yr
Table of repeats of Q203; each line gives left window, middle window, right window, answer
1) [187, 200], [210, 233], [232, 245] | 0.9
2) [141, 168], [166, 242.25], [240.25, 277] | 4.6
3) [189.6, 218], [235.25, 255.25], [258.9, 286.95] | -3.0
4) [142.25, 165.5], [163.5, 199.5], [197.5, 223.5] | -2.1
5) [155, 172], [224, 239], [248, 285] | -0.8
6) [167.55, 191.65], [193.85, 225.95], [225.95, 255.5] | 4.9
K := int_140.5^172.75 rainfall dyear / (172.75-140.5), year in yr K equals 243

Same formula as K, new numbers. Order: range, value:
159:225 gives 223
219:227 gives 243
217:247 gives 246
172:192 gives 235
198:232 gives 213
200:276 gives 231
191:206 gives 204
